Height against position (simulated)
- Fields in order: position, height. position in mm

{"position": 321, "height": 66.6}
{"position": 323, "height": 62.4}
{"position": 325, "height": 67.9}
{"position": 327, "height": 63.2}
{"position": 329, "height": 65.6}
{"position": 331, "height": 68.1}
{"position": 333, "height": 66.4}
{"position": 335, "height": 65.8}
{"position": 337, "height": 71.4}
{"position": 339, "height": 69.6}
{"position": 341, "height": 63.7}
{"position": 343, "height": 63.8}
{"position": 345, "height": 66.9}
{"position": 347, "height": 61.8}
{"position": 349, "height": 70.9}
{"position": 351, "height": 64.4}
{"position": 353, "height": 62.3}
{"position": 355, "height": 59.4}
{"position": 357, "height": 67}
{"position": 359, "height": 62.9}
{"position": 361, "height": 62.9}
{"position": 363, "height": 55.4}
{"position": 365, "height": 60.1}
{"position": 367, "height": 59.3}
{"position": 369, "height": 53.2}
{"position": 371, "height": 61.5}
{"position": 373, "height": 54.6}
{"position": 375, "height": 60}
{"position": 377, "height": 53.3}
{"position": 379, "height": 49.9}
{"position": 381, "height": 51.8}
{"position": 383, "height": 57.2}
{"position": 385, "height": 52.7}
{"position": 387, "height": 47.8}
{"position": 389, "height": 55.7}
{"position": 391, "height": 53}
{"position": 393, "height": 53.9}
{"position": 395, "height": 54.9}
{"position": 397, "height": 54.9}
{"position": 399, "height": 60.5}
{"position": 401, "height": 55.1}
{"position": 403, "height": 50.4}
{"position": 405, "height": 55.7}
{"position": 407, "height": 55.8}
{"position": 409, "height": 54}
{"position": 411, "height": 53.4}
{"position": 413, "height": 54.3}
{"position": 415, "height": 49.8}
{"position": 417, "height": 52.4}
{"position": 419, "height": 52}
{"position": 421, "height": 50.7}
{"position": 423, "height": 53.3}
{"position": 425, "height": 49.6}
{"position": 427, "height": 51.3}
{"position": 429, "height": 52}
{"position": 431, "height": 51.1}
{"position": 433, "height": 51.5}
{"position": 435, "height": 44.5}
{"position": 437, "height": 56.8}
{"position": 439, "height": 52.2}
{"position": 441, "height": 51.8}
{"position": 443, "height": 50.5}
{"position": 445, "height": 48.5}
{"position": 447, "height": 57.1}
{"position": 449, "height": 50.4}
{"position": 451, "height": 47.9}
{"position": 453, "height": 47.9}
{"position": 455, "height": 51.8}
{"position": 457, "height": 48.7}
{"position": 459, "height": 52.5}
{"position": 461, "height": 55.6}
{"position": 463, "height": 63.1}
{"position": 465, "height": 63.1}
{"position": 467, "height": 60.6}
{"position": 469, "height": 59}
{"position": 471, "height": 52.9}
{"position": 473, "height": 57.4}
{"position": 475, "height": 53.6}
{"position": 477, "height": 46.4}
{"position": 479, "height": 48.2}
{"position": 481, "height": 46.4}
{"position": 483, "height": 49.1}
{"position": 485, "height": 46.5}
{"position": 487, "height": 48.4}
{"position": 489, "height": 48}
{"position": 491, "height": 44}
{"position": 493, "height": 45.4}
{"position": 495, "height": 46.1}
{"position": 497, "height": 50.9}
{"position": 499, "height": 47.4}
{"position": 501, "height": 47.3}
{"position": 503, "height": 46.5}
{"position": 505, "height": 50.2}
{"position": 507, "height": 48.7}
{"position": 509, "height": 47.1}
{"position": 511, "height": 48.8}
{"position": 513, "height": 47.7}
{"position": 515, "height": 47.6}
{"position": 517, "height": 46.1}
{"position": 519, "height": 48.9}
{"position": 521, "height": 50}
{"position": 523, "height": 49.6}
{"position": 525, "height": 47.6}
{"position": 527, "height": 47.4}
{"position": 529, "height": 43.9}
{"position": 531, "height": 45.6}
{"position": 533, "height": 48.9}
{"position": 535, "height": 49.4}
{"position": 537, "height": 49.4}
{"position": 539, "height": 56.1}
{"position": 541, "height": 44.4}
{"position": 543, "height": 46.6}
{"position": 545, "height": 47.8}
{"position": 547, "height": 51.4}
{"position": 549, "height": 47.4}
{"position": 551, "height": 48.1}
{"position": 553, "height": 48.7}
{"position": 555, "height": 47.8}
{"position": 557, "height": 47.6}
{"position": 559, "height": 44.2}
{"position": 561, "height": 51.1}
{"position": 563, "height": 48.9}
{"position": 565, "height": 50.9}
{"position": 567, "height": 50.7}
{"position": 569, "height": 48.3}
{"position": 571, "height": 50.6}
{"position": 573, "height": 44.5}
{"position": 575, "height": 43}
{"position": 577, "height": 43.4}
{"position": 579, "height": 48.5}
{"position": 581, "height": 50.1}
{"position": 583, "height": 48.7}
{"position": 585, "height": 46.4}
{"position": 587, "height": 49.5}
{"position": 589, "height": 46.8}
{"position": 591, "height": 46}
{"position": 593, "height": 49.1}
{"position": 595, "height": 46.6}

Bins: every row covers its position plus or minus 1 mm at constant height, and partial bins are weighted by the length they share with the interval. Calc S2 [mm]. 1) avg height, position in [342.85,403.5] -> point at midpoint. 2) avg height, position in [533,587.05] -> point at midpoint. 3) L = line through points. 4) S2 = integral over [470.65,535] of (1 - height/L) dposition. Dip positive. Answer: 3.8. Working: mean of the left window 58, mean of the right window 48.3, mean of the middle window 48.2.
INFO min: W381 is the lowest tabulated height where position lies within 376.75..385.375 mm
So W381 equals 49.9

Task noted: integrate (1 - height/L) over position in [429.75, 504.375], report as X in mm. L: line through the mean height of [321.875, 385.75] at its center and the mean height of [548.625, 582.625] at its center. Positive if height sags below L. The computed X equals 4.5 mm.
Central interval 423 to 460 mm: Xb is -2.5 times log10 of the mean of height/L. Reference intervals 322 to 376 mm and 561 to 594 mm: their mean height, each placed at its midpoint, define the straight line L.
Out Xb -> 0.124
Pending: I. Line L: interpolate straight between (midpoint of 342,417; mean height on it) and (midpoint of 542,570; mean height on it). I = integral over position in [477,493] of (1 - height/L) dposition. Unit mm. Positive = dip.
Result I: 1.5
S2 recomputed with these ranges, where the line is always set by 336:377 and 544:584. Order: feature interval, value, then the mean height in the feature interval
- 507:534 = 1.8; 47.7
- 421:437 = 1.8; 50.9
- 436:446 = 0.8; 52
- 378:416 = 3.7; 53.7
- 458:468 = -0.7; 59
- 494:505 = 1.0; 47.9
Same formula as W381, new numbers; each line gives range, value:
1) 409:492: 44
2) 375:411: 47.8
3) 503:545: 43.9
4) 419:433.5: 49.6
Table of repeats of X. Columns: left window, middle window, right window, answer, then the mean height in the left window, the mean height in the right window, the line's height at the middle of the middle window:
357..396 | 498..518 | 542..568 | 1.1 mm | 56.1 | 48.6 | 50.5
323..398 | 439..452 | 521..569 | 0.9 mm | 60.4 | 48.4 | 54.9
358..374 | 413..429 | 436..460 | 0.7 mm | 58.7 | 51.3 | 53.8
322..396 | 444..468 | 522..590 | 0.2 mm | 60.6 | 48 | 54.4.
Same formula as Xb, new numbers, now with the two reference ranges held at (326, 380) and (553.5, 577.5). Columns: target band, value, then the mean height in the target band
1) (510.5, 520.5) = 0.07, 47.9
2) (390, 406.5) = 0.08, 54.8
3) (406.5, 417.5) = 0.10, 53.2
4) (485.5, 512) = 0.10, 47.6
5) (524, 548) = 0.03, 48.2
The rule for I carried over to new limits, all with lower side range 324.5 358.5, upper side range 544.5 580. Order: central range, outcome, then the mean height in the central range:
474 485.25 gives 1.3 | 48.5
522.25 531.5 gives 0.7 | 46.8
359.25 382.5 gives 2.4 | 56.8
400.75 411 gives 1.1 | 54.1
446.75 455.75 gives 1.0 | 50.5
